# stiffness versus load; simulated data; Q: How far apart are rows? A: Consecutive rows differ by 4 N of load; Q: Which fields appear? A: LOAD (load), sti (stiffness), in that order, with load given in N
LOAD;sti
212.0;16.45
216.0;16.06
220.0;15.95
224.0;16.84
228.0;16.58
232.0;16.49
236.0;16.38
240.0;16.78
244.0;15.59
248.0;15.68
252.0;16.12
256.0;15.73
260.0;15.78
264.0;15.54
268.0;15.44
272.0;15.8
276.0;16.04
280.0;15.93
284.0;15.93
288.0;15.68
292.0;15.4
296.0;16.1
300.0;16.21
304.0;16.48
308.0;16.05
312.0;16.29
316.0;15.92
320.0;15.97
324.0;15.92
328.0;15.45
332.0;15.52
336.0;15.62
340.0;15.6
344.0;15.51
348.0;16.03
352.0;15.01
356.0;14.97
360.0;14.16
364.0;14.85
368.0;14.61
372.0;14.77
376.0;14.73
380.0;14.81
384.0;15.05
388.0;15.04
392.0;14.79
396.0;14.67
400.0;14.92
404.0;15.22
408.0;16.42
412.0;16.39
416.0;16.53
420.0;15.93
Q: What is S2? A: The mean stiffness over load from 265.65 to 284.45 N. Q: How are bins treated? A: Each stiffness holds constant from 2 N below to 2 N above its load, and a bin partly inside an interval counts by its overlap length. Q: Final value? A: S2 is 15.8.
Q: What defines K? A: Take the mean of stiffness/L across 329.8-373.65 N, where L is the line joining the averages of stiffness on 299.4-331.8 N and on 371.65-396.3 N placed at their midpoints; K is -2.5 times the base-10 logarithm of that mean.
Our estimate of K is 0.02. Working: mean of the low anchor 16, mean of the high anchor 14.9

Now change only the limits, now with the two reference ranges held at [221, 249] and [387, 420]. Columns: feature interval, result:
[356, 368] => 0.08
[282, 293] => 0.03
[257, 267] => 0.04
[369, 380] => 0.07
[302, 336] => 0.00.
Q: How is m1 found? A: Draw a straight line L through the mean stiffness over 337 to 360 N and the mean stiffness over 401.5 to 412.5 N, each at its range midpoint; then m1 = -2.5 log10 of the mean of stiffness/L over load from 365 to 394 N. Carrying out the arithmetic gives 0.06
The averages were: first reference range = 15.3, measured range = 14.8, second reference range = 15.9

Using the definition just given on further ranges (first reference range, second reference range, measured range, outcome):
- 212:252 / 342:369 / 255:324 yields -0.01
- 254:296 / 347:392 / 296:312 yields -0.05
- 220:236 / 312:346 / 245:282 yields 0.03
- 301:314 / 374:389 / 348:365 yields 0.03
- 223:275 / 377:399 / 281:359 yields -0.02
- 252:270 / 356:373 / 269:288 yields -0.03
